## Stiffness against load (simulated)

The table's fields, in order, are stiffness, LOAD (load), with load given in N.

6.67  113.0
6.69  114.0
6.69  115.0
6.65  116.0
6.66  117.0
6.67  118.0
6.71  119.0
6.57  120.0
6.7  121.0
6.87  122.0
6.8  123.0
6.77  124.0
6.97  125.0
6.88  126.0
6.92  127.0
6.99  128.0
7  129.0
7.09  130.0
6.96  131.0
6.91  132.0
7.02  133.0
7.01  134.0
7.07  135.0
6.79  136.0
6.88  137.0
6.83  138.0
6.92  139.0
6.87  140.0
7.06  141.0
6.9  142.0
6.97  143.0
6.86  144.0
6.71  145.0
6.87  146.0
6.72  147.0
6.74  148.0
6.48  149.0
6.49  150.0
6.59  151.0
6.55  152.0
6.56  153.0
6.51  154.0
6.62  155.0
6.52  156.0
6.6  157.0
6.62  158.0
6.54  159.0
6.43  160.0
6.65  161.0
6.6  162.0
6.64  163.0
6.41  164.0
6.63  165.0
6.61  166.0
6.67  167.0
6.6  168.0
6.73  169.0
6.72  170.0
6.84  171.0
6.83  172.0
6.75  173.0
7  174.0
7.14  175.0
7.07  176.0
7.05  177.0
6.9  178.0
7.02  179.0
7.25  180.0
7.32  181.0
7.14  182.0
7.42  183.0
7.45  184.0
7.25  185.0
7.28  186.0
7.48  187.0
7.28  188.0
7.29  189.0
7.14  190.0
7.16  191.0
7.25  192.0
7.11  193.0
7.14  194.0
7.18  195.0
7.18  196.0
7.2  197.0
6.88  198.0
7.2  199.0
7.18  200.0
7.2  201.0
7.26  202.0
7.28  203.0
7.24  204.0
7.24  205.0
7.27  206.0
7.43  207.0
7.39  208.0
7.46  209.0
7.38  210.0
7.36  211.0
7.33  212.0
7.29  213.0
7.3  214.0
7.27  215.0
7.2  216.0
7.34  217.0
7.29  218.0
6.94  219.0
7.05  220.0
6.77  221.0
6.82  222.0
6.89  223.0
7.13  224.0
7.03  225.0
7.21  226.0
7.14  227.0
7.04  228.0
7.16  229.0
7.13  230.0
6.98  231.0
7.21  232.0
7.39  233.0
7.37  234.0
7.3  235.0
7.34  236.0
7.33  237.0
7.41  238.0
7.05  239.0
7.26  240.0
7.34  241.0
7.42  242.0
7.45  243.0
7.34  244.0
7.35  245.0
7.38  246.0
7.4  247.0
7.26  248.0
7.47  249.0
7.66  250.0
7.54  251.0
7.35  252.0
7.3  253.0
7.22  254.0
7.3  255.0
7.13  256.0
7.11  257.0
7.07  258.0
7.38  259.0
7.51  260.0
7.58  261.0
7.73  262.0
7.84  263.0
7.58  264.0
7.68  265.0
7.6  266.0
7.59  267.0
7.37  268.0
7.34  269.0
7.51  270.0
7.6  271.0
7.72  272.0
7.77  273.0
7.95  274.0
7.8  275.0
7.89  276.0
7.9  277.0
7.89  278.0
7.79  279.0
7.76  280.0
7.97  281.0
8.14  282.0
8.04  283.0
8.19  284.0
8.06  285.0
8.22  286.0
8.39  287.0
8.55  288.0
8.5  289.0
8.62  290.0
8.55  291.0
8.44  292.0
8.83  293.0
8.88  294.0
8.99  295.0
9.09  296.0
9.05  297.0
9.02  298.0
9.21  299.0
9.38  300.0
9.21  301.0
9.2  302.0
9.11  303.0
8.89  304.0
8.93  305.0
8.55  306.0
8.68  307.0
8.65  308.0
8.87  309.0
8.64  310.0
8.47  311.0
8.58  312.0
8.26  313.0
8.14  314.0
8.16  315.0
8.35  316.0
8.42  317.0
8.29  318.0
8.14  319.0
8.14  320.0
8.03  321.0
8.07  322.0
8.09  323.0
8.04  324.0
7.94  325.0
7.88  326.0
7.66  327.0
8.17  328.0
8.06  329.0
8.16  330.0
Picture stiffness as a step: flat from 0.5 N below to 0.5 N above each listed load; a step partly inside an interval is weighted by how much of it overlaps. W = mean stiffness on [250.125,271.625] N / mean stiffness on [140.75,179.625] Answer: 1.11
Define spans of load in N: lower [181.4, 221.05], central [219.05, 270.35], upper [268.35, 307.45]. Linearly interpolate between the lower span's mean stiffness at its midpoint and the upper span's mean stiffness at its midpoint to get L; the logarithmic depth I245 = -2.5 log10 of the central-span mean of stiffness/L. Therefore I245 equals 0.07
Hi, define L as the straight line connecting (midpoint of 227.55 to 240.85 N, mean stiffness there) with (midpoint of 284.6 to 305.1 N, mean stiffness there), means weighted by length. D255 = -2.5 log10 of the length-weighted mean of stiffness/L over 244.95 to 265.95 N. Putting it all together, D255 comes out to 0.05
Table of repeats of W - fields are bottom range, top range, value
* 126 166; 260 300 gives 1.20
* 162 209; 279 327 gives 1.20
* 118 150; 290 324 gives 1.26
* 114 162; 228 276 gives 1.10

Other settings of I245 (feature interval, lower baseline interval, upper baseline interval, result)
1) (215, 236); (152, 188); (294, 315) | 0.08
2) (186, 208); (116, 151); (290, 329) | 0.03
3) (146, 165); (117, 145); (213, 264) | 0.06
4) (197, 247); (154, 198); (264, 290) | 0.02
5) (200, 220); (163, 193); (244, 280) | -0.01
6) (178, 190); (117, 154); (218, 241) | -0.04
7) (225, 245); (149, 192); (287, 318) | 0.08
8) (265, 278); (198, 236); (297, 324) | 0.05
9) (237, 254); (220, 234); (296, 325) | 0.01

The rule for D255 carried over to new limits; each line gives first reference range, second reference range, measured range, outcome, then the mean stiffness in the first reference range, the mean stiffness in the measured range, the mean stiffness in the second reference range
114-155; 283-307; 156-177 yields 0.08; 6.8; 6.71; 8.76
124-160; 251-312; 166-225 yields 0.03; 6.79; 7.14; 8.14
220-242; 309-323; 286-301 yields -0.11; 7.16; 8.81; 8.3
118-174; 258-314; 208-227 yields 0.05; 6.76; 7.17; 8.26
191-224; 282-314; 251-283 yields 0.08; 7.2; 7.6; 8.69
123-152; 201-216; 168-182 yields 0.02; 6.86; 6.96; 7.31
